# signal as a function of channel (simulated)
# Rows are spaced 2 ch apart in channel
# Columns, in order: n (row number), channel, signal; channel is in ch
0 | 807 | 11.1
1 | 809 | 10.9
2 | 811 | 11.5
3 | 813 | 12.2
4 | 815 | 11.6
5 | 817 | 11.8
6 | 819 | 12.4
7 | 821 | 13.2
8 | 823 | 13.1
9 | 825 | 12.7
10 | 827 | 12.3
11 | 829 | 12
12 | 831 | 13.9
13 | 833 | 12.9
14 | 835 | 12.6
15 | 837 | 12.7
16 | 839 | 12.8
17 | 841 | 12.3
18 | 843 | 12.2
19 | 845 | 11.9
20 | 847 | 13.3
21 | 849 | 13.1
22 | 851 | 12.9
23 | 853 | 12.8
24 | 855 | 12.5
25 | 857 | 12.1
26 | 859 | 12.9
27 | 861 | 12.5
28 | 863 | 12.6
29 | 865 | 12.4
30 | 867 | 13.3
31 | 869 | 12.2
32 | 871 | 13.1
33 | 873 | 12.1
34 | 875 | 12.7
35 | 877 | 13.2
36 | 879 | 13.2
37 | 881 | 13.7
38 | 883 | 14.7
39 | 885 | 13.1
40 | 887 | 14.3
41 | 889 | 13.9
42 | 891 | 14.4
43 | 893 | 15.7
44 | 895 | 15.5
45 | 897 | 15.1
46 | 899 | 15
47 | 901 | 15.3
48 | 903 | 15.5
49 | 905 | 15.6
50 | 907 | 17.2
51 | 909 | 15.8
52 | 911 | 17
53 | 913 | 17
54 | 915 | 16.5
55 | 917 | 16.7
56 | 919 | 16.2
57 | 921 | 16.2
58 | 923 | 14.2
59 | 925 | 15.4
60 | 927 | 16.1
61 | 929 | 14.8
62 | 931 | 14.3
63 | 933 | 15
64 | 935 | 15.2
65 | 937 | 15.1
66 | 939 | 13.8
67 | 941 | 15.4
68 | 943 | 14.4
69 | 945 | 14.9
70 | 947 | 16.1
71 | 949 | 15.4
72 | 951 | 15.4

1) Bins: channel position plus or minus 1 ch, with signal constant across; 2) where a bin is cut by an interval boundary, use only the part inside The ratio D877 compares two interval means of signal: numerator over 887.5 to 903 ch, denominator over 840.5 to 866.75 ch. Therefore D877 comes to 1.2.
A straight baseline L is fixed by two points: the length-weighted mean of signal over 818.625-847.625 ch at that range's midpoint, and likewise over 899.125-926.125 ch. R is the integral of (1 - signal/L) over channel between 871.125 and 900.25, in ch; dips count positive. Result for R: 1.7 ch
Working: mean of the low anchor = 12.7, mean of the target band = 14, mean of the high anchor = 16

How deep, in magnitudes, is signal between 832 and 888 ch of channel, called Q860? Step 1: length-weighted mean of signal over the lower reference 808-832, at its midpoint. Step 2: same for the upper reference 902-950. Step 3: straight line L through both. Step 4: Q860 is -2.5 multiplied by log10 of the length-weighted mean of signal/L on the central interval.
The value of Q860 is 0.055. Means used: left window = 12.3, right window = 15.6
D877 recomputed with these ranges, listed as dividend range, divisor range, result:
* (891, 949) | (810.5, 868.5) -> 1.23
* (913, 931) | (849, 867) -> 1.24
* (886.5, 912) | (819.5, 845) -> 1.22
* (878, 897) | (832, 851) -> 1.13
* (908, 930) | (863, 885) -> 1.23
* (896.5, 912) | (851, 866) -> 1.26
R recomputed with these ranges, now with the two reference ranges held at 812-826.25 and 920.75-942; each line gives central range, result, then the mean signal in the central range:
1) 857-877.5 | 1.3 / 12.7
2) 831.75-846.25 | 0.4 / 12.5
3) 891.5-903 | -0.9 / 15.3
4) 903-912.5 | -1.2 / 16.3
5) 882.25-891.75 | 0.0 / 14.1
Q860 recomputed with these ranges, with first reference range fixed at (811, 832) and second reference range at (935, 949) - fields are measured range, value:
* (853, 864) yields 0.06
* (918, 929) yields -0.07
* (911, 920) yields -0.15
